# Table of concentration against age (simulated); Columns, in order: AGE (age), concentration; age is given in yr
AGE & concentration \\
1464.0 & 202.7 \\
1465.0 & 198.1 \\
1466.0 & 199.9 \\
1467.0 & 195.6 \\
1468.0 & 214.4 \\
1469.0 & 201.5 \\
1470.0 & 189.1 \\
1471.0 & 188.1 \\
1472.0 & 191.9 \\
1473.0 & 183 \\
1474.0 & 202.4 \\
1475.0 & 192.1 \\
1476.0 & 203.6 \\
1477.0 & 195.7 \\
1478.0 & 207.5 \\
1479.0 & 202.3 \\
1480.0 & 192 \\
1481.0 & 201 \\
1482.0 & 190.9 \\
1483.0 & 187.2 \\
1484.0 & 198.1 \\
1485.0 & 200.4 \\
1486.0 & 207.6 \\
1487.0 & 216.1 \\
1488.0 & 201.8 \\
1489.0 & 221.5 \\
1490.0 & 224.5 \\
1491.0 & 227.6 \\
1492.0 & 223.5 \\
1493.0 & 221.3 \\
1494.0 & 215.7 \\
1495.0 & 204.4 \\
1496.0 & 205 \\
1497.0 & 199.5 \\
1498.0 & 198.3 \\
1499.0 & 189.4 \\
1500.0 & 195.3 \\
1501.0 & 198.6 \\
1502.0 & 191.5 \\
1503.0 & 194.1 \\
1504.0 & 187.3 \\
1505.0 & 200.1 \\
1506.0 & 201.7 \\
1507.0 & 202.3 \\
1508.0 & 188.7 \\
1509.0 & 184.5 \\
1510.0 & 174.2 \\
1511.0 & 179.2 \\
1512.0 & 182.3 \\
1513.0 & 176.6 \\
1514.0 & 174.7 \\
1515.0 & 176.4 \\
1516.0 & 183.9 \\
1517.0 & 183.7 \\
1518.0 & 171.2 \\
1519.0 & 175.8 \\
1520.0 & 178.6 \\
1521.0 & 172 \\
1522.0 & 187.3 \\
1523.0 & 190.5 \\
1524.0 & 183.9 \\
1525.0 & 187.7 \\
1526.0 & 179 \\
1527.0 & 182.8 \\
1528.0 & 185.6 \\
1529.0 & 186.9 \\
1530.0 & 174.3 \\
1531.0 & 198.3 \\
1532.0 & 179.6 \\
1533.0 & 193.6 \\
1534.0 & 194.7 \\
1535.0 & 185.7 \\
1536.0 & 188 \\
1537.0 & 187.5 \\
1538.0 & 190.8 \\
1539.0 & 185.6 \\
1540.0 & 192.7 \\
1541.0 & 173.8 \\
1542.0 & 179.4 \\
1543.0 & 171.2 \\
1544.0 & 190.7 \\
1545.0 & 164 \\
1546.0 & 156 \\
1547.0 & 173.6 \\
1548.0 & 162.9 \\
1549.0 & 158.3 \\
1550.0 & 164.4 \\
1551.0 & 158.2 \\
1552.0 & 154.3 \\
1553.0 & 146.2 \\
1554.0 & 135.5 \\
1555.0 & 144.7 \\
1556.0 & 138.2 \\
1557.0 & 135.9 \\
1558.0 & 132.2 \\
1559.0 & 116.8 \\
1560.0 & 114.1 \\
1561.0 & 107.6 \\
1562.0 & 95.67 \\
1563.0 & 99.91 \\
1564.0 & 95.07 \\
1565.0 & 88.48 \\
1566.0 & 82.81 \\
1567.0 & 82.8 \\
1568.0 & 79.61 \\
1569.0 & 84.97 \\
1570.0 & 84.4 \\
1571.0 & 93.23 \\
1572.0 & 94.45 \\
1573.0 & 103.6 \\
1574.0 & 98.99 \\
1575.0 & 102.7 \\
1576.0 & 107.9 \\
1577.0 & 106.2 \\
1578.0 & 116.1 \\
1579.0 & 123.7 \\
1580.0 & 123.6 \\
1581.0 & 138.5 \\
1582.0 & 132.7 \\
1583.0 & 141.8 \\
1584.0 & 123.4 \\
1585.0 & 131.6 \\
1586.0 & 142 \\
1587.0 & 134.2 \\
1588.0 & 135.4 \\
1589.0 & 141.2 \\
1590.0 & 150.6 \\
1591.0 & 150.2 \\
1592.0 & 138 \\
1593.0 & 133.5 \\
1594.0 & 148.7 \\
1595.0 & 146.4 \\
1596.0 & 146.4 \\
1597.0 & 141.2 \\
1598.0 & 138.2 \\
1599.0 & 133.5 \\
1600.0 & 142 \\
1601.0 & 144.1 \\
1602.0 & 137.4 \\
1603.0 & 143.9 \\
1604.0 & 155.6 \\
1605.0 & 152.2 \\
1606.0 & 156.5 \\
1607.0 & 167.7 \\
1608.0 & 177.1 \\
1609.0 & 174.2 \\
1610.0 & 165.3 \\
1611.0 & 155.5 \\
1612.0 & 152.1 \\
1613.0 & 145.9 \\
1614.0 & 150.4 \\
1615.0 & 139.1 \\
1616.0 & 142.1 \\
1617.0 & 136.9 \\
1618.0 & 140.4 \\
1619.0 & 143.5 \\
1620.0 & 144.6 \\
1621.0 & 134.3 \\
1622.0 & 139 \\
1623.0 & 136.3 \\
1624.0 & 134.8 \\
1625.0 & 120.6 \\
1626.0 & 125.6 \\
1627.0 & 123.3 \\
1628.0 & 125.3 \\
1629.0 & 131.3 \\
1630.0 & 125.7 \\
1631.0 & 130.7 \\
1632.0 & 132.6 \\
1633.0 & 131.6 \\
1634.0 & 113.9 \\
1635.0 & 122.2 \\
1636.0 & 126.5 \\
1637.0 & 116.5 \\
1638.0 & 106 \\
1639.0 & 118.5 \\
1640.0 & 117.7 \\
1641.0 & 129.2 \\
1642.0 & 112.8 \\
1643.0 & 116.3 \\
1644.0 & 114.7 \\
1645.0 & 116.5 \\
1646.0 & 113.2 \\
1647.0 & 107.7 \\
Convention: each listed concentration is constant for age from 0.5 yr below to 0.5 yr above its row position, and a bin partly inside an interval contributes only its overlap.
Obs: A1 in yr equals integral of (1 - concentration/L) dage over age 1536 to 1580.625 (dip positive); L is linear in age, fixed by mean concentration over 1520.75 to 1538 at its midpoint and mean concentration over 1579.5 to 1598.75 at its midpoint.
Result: 8.78 yr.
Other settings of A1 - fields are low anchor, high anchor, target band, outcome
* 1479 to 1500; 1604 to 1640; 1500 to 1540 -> 0.9 yr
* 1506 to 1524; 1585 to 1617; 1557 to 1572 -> 5.9 yr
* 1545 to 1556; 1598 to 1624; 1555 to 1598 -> 9.2 yr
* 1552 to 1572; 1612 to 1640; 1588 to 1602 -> -2.5 yr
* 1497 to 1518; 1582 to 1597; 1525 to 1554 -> -1.2 yr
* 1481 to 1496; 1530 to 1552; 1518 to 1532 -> 0.4 yr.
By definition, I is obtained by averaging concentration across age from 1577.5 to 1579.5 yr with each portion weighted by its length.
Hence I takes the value 120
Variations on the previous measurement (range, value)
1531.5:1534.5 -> 189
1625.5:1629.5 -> 126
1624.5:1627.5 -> 123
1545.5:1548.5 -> 164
